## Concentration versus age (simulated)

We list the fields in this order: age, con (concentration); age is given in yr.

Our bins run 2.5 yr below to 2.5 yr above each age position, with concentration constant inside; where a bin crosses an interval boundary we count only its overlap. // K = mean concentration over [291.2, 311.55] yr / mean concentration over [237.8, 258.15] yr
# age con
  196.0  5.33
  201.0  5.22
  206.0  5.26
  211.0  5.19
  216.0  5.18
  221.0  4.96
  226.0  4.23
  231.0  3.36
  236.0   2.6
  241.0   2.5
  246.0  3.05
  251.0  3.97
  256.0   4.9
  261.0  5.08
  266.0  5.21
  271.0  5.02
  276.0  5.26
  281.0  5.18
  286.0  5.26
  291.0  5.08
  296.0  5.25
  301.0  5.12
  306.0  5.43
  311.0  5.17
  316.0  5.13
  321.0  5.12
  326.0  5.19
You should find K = 1.47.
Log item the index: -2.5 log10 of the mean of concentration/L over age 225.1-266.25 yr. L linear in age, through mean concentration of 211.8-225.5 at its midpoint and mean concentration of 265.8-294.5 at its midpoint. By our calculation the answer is 0.31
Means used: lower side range 4.96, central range 3.79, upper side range 5.17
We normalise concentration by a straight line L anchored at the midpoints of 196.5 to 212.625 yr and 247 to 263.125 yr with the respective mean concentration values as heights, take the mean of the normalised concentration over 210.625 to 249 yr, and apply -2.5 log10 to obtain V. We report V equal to 0.27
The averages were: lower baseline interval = 5.24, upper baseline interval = 4.49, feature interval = 3.81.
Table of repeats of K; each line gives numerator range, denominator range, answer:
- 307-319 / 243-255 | 1.42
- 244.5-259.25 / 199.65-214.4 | 0.78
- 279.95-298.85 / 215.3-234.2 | 1.21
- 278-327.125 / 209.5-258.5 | 1.31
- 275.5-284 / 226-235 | 1.50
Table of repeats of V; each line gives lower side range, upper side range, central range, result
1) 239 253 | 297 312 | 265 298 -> -0.18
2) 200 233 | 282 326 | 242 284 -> 0.08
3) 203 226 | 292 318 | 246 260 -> 0.20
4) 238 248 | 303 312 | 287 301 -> -0.09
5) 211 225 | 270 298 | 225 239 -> 0.47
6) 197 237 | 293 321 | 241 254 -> 0.39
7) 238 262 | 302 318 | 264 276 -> -0.20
